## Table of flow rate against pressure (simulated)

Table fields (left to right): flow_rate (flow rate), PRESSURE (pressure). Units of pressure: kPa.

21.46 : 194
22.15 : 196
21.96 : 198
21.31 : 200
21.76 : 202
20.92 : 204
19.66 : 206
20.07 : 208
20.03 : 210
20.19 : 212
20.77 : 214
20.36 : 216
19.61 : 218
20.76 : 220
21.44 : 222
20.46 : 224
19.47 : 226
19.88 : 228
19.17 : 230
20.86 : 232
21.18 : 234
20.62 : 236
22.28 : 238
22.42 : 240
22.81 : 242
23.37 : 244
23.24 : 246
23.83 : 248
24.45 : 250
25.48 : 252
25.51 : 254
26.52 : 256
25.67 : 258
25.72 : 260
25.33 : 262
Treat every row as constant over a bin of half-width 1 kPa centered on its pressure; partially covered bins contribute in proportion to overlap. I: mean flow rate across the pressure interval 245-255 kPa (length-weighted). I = 24.5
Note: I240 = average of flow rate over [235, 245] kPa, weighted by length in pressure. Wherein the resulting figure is 22.3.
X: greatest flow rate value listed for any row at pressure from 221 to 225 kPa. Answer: 21.44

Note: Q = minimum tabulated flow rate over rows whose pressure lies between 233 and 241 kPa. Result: 20.62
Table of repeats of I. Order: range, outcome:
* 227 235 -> 20.3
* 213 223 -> 20.6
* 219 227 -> 20.5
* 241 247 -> 23.1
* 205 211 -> 19.9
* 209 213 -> 20.1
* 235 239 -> 21.5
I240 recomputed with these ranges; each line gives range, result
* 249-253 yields 25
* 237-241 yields 22.4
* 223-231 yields 19.7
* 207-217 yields 20.3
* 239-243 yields 22.6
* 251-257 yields 25.8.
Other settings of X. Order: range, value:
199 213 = 21.76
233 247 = 23.37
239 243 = 22.81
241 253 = 25.48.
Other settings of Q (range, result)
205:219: 19.61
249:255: 24.45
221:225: 20.46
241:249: 22.81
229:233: 19.17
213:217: 20.36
